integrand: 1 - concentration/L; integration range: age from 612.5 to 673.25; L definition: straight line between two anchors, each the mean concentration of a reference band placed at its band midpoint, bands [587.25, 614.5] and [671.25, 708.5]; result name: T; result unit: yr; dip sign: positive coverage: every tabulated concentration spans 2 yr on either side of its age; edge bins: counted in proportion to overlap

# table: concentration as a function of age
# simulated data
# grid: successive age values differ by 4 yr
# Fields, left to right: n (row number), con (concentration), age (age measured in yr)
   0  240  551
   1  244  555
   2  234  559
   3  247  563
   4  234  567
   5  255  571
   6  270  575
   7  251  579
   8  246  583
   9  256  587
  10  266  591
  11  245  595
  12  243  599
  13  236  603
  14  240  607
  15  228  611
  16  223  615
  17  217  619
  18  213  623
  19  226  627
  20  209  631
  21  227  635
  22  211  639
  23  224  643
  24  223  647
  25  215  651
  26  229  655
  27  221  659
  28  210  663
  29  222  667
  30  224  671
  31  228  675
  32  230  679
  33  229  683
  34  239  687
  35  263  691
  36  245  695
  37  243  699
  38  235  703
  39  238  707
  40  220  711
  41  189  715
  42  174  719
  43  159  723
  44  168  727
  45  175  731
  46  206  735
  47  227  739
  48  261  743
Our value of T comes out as 5.3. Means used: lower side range 243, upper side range 238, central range 220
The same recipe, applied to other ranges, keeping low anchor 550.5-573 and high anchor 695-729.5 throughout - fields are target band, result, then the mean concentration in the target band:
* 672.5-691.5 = -2.0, 235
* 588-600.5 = -0.9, 252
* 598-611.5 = -0.3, 237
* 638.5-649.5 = 0.1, 220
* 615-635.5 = 0.8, 218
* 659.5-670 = 0.0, 217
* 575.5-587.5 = -0.8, 253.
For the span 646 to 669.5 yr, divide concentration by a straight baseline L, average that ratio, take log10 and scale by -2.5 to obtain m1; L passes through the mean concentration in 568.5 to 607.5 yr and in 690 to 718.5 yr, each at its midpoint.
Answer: 0.085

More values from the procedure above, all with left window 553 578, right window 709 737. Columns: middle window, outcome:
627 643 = 0.008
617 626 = 0.043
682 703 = -0.233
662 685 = -0.103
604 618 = -0.002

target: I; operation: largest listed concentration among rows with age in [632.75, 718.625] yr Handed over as 263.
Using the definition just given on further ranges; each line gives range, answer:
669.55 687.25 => 239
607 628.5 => 240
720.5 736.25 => 206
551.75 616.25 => 270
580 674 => 266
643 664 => 229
